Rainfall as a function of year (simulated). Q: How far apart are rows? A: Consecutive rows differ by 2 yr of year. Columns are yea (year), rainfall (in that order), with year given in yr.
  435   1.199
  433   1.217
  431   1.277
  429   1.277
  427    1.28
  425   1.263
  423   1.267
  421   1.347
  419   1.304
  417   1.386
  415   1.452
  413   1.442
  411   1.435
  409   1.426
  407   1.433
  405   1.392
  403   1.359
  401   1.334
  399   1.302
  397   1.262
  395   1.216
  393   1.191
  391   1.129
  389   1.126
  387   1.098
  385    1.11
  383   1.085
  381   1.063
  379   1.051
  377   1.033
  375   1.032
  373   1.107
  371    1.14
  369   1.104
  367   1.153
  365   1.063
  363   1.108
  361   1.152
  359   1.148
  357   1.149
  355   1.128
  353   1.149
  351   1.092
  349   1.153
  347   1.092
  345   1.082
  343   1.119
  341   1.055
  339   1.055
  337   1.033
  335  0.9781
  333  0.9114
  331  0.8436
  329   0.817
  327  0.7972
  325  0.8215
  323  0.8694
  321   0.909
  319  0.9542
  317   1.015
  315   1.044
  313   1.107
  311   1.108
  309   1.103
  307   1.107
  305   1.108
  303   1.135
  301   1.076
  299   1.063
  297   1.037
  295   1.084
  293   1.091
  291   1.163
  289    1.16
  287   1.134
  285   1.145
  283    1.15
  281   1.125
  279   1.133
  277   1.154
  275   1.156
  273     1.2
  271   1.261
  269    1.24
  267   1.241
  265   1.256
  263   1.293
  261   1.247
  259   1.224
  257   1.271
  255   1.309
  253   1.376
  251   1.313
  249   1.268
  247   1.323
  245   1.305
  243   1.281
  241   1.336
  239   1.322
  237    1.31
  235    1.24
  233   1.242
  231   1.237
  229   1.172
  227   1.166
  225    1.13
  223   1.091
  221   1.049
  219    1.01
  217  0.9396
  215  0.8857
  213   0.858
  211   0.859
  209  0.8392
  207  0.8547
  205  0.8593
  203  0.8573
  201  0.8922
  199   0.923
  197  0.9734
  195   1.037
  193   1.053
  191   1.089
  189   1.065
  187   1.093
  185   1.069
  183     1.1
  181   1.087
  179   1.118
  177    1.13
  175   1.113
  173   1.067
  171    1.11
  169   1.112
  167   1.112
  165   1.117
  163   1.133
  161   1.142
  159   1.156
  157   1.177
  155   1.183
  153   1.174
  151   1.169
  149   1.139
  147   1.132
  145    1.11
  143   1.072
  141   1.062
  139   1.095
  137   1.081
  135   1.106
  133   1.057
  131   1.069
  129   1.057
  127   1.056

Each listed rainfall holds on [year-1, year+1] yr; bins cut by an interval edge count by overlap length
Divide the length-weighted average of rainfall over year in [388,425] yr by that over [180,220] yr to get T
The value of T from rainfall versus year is 1.37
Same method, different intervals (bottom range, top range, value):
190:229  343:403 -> 1.17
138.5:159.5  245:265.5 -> 1.14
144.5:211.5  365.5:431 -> 1.17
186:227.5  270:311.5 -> 1.16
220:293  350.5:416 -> 0.98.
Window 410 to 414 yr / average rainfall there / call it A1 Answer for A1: 1.44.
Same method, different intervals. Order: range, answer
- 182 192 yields 1.08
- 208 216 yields 0.86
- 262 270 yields 1.26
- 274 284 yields 1.14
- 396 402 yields 1.3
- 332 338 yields 0.974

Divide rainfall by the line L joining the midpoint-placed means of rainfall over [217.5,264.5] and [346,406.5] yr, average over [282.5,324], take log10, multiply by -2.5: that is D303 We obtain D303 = 0.12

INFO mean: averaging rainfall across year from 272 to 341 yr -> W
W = 1.05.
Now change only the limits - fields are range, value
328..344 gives 0.977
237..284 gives 1.25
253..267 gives 1.27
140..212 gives 1.06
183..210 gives 0.974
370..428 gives 1.24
